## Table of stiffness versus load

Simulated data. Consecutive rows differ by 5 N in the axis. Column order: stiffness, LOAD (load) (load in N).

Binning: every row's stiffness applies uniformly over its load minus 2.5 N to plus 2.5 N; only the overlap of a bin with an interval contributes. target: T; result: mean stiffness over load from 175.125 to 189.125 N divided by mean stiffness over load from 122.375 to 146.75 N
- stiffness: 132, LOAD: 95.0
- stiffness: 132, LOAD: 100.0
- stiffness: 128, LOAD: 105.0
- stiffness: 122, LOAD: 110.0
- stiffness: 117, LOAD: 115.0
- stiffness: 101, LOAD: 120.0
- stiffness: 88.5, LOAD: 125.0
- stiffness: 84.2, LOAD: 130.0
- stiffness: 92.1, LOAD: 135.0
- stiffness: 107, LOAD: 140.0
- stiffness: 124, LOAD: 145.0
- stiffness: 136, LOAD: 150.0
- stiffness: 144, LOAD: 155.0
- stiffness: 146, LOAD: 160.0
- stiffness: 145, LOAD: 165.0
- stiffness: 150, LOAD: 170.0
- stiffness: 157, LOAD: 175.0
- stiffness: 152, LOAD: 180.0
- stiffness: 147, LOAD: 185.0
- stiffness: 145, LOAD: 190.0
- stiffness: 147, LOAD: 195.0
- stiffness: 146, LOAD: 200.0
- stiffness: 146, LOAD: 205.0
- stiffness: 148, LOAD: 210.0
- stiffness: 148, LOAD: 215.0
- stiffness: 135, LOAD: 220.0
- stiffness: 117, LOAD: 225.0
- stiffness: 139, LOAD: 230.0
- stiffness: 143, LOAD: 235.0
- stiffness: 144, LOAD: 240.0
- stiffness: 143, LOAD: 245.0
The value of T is 1.5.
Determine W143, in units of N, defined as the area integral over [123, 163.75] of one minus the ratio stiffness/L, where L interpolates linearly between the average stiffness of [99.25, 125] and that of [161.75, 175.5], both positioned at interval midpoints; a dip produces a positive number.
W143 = 5.76 N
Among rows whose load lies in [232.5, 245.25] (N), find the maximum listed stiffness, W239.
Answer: 144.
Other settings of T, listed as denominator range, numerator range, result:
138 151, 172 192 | 1.24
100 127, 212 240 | 1.21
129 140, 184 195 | 1.57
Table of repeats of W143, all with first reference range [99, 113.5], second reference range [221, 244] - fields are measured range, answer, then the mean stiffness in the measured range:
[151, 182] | -4.1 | 148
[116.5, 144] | 6.7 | 97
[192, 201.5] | -0.9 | 146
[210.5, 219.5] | -0.7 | 145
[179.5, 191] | -1.3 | 148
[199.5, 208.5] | -0.8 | 146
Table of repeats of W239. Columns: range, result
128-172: 150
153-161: 146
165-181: 157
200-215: 148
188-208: 147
